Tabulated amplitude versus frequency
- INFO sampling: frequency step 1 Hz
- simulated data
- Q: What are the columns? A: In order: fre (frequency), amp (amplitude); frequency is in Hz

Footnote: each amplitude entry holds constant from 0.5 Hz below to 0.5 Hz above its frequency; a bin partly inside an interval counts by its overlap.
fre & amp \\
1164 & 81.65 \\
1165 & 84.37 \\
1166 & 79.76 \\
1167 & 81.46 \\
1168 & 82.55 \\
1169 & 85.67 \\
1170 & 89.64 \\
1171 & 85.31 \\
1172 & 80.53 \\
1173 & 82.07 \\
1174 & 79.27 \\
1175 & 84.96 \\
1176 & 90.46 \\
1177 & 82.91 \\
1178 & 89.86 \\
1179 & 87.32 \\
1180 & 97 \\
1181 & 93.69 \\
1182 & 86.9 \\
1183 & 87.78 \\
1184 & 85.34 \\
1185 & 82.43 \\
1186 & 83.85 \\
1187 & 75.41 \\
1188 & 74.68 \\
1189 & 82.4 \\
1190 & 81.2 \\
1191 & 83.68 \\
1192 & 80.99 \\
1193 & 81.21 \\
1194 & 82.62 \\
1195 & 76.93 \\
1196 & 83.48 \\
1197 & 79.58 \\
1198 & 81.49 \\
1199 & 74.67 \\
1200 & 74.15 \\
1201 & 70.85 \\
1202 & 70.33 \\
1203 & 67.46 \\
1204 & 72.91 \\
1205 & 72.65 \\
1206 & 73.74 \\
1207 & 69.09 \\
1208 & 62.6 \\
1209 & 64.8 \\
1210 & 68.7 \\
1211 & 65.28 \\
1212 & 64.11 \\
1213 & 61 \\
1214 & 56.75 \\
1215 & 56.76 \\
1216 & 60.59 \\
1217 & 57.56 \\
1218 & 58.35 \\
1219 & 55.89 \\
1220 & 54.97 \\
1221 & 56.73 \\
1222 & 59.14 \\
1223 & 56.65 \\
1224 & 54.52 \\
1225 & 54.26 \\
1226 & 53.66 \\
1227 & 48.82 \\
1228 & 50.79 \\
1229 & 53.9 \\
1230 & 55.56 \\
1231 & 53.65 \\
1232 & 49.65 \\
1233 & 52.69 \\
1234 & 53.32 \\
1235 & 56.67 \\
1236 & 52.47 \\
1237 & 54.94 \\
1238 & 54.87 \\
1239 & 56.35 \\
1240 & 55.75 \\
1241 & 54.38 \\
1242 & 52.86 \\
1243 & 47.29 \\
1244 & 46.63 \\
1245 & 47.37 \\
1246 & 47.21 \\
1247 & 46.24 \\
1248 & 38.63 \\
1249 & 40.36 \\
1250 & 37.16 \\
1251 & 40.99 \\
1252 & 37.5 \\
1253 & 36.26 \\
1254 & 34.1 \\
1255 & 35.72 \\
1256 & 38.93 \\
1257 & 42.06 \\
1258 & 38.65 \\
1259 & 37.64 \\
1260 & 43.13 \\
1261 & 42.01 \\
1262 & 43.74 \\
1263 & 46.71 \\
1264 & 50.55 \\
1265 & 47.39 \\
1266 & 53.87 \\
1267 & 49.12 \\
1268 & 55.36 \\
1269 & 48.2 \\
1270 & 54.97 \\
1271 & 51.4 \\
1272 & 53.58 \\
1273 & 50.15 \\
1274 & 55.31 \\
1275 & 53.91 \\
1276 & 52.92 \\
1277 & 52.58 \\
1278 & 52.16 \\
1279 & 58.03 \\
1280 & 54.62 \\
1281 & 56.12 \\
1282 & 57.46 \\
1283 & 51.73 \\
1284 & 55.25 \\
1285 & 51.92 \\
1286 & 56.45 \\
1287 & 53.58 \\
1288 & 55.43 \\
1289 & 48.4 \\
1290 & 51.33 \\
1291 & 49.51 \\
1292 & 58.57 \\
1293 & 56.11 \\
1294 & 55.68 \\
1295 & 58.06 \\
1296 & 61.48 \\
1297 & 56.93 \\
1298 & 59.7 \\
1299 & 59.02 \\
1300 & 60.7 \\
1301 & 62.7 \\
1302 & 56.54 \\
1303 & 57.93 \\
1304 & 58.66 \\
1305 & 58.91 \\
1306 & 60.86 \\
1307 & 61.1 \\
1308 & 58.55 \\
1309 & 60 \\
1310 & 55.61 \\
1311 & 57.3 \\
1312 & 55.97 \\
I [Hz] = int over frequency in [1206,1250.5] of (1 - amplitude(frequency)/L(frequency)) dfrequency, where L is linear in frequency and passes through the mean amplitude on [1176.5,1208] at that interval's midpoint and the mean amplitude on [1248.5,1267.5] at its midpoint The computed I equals 3.2 Hz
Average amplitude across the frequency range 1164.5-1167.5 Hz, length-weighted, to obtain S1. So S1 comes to 81.9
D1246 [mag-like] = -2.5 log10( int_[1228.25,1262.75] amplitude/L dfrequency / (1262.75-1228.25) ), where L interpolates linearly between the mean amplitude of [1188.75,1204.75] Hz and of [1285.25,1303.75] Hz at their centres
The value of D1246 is 0.40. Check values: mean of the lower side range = 77.6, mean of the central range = 46.5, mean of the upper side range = 56.5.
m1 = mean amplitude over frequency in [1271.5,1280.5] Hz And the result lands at 53.7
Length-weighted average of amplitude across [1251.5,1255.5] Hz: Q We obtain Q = 35.9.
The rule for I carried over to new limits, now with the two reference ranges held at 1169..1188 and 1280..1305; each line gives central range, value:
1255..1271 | 4.44 Hz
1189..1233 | 6.87 Hz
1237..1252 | 4.63 Hz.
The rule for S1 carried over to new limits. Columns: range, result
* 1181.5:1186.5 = 85.3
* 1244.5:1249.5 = 44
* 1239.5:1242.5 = 54.3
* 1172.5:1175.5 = 82.1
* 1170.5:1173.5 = 82.6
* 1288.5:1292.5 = 52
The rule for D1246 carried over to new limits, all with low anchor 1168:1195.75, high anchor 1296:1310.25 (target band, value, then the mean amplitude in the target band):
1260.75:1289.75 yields 0.23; 52.2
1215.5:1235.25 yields 0.34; 54.8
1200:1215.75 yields 0.18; 66.6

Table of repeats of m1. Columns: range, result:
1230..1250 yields 50.4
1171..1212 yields 79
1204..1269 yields 52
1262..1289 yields 52.8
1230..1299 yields 50.2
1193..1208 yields 74.8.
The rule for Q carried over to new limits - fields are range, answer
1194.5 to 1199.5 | 79.2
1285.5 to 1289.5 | 53.5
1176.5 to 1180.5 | 89.3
